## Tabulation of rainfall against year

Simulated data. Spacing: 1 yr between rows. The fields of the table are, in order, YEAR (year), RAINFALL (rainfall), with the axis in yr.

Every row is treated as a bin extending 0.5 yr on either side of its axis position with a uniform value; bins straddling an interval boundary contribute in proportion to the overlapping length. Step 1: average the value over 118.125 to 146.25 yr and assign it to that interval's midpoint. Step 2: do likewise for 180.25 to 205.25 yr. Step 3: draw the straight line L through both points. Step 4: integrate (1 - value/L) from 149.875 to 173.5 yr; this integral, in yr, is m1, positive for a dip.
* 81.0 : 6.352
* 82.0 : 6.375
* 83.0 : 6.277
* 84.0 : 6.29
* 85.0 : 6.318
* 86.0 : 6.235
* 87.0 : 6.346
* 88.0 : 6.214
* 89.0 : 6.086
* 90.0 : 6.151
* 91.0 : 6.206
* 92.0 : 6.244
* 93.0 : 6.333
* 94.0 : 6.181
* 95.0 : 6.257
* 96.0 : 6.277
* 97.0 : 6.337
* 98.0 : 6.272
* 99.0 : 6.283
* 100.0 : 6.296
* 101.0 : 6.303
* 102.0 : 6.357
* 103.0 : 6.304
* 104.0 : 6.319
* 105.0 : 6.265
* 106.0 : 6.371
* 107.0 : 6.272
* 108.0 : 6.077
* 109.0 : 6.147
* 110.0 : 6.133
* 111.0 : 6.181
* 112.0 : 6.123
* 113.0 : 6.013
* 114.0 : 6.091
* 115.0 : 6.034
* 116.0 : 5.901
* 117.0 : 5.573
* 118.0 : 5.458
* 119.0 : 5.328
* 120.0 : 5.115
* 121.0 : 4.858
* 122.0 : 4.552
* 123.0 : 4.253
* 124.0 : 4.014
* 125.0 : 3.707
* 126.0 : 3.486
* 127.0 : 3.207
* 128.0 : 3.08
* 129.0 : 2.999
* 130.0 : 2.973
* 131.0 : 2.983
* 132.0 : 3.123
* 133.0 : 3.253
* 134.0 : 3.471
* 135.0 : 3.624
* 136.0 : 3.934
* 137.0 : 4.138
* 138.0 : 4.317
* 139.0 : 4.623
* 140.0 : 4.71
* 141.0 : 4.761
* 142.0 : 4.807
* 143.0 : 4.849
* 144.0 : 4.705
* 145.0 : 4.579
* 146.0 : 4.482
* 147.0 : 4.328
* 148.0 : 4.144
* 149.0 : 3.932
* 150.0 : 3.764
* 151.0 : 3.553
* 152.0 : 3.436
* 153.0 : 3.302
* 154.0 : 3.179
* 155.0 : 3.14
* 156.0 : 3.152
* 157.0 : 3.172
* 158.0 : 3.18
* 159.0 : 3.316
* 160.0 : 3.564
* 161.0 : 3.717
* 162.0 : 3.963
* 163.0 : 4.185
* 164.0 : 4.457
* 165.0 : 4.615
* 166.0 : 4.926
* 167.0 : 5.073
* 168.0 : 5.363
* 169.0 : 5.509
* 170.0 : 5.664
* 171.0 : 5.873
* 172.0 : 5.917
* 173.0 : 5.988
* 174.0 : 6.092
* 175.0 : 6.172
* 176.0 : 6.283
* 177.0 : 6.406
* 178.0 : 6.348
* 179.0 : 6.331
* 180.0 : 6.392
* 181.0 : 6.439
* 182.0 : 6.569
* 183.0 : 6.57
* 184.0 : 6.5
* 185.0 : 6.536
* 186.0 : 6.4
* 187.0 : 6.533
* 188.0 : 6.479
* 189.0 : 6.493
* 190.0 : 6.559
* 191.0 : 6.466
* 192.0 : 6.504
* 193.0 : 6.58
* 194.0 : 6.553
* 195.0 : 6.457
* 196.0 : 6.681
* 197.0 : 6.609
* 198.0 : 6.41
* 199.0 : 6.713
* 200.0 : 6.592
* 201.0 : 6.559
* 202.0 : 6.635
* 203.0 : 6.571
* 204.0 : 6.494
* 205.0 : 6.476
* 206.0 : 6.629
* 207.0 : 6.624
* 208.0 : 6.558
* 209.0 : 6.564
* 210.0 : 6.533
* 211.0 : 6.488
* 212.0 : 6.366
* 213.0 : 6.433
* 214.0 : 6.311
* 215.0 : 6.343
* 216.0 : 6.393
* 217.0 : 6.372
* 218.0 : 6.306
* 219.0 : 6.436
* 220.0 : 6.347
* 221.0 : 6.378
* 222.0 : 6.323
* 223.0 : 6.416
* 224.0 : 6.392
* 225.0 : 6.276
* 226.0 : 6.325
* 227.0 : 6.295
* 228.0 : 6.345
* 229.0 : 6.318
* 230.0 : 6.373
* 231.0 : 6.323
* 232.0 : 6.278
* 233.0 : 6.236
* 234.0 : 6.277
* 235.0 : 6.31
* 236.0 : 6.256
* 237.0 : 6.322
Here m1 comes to 4.7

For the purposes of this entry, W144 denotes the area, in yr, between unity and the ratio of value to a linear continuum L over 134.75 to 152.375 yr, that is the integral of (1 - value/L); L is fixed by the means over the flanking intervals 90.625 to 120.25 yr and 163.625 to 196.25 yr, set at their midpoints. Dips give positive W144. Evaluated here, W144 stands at 5.3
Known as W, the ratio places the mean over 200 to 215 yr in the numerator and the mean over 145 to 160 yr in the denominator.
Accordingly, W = 1.8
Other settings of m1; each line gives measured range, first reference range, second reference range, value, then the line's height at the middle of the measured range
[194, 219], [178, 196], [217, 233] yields -0.35 yr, 6.41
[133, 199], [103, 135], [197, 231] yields 6.76 yr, 5.66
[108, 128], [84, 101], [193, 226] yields 3.69 yr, 6.3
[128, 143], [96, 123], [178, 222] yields 5.54 yr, 6.09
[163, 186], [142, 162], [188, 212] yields -3.54 yr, 5.09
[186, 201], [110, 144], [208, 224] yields -1.57 yr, 5.92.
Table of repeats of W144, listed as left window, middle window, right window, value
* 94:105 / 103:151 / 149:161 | 1.38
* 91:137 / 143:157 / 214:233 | 4.36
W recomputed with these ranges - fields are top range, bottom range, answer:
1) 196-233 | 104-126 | 1.17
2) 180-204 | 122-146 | 1.67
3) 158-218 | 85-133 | 1.10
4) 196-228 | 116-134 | 1.60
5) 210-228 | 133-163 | 1.63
